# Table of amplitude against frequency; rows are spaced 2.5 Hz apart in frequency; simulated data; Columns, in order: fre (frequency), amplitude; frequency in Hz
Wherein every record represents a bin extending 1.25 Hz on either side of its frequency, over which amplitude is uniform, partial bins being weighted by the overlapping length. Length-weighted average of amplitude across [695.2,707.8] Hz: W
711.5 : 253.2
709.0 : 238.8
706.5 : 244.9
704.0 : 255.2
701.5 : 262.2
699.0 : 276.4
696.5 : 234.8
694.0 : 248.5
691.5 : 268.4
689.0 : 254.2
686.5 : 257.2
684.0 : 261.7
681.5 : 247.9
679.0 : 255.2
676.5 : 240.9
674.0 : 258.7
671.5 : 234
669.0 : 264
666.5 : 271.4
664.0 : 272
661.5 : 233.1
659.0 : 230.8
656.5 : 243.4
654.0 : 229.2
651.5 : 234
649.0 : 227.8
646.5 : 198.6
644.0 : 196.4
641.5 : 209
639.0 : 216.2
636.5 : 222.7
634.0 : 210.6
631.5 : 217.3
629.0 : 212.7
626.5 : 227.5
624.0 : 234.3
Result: 255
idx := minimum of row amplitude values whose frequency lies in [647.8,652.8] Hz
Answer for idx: 227.8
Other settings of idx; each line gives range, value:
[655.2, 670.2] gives 230.8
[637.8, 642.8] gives 209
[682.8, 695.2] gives 248.5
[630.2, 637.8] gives 210.6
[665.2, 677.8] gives 234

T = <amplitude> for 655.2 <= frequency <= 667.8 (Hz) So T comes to 250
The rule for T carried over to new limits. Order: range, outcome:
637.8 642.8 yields 212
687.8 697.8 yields 252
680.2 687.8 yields 256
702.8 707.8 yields 250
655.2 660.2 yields 237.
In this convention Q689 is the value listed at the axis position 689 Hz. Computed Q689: 254.2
